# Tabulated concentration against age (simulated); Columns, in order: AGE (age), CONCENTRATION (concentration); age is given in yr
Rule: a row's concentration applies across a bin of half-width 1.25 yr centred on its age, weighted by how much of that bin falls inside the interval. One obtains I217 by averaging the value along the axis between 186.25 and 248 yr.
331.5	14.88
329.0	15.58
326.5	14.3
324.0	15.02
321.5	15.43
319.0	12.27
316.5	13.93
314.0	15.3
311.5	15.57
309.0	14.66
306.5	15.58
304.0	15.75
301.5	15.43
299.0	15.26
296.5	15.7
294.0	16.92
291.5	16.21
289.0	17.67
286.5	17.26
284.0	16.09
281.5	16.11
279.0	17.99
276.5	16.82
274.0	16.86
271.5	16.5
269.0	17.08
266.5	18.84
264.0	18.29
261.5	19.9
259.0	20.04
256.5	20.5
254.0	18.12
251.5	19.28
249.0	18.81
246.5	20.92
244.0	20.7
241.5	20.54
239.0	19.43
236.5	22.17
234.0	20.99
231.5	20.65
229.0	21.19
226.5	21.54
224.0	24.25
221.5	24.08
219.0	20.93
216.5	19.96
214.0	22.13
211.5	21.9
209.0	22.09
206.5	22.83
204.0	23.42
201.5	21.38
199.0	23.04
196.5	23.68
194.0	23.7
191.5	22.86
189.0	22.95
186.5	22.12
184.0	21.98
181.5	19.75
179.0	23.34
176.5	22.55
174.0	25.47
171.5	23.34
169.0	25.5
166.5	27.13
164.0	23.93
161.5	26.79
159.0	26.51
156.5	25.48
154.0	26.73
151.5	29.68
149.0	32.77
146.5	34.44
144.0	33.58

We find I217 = 22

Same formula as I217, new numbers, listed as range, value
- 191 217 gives 22.5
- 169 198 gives 23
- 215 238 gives 21.7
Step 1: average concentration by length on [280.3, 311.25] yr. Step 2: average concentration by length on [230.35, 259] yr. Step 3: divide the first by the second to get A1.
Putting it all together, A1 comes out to 0.79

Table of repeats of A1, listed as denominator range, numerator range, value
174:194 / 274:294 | 0.75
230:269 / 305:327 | 0.74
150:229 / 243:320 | 0.73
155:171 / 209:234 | 0.85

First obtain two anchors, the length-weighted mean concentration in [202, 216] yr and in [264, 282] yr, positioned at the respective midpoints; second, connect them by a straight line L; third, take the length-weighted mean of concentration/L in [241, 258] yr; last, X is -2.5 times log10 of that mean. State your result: -0.04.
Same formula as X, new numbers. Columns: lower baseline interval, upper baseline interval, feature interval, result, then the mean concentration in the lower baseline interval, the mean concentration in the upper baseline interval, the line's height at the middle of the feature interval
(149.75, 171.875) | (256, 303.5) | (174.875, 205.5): 0.07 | 26.4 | 17.3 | 24.1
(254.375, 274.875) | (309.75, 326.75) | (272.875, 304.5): 0.02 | 18.5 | 14.6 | 16.7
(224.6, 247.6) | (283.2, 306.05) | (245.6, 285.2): 0.02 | 21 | 16.2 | 18.6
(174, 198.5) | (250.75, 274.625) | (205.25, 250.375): -0.05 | 22.7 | 18.6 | 20.5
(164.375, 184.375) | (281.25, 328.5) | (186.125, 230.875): -0.04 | 23.7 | 15.5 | 21.6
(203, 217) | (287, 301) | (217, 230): -0.05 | 22.1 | 16.4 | 21.2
